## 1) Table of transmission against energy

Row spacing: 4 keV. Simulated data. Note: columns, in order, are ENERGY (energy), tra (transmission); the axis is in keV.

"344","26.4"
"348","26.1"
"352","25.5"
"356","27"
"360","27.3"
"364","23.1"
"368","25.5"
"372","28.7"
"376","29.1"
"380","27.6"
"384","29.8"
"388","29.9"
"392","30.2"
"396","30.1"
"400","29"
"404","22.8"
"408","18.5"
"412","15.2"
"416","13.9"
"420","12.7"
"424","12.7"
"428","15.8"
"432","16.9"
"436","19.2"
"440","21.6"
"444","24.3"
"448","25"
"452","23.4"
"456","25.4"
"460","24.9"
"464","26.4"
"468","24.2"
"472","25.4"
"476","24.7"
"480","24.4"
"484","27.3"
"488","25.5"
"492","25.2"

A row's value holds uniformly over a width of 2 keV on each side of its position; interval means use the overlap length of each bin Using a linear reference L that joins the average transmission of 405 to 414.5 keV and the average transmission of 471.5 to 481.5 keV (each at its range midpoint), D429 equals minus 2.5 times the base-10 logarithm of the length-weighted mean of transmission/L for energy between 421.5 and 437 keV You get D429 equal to 0.23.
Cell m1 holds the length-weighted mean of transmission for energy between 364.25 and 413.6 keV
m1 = 26.3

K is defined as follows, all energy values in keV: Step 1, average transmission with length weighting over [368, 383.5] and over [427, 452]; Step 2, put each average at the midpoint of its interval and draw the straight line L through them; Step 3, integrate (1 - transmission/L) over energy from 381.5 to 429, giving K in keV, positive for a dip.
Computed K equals 6.2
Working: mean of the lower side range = 28.2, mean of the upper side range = 20.9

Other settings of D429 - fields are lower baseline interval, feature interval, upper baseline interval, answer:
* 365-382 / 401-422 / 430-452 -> 0.37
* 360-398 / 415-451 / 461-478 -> 0.39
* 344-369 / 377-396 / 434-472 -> -0.17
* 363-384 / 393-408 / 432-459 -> -0.03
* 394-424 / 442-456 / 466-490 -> -0.07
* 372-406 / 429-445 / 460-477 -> 0.31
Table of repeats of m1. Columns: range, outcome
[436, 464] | 23.9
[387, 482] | 22.3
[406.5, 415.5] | 16.3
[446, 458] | 24.6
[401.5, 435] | 16.3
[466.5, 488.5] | 25.3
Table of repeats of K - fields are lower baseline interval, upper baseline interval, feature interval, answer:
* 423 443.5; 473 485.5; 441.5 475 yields -4.4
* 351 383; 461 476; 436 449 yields 1.4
